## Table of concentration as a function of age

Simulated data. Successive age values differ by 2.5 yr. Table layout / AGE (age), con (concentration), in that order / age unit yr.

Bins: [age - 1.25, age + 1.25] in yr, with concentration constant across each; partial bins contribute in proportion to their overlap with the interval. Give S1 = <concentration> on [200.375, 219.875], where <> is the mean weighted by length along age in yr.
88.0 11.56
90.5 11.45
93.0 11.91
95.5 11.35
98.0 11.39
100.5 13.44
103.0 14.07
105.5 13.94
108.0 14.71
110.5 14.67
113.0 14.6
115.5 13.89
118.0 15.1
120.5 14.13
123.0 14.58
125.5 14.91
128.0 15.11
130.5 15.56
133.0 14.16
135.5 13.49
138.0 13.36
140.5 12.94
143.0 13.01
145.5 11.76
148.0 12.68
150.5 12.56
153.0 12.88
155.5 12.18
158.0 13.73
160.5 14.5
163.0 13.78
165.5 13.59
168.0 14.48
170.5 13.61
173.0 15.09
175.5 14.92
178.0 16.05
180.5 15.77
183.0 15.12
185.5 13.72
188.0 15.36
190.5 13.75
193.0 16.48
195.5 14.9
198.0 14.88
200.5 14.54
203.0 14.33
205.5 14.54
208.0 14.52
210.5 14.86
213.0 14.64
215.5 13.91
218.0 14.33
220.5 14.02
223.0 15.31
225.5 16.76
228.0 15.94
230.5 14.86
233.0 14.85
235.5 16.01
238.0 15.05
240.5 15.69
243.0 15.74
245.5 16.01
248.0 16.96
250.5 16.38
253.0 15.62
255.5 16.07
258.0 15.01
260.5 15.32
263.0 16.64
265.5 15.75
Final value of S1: 14.4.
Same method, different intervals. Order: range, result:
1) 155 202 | 14.6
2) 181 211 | 14.8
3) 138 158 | 12.7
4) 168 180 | 14.9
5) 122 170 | 13.6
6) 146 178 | 13.7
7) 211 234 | 15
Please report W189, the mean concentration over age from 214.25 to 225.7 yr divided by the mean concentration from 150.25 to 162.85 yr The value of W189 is 1.1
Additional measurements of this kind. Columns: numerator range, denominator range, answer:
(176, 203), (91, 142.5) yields 1.09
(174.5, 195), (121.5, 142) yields 1.06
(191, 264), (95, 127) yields 1.09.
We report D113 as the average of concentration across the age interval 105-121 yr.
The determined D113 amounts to 14.5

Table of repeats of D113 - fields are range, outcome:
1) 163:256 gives 15.1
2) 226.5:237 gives 15.4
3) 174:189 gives 15.2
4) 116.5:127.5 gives 14.7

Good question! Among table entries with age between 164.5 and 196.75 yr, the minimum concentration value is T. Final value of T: 13.59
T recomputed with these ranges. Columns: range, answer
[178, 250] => 13.72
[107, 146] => 11.76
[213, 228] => 13.91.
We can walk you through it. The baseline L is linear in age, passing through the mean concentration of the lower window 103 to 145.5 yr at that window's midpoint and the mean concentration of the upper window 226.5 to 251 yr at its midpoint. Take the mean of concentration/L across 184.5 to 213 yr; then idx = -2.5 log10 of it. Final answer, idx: 0.03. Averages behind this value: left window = 14.2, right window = 15.7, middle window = 14.7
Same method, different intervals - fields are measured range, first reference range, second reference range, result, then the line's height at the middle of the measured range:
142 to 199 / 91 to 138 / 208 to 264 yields 0.04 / 14.6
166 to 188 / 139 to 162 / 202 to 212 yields -0.09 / 13.7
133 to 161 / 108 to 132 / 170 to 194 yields 0.14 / 14.8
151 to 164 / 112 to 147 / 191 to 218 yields 0.07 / 14.3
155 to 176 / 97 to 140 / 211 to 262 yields 0.05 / 14.7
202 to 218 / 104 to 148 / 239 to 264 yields 0.06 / 15.3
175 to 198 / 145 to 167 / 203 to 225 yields -0.09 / 13.9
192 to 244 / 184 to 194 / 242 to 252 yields 0.03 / 15.5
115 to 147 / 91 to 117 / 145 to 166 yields -0.06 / 13.2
